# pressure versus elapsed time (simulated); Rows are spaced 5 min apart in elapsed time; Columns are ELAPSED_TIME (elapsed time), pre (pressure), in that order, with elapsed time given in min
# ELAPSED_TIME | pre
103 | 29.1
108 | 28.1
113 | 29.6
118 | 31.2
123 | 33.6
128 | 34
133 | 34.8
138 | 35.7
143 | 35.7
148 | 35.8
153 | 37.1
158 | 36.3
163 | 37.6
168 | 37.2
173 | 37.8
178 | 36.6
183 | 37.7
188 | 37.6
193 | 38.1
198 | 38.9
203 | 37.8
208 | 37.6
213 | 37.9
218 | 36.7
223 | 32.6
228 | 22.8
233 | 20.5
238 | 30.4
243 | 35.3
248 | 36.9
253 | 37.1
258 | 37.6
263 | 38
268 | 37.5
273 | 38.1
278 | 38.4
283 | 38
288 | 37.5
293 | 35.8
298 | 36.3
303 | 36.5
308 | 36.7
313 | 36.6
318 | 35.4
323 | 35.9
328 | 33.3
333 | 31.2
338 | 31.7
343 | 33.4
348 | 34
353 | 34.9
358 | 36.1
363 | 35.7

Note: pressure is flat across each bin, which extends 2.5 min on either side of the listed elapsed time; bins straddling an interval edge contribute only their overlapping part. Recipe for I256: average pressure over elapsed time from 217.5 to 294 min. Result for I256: 34.5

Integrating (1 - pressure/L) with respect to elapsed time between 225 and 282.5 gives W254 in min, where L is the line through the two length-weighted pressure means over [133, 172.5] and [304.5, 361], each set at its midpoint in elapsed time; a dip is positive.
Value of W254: 2.2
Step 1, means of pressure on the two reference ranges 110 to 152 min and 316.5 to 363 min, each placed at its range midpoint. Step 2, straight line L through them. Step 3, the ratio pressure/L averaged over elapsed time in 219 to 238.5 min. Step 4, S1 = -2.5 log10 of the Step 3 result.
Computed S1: 0.25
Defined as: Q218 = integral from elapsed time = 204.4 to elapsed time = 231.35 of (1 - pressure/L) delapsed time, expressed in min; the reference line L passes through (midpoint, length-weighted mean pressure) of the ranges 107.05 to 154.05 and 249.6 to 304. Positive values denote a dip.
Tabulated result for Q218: 1.9 min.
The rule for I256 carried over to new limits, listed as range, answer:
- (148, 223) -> 37.3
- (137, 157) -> 36.1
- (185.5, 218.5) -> 37.9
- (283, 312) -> 36.7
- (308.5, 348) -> 34.1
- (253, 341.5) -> 36.1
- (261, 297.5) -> 37.5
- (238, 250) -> 34.9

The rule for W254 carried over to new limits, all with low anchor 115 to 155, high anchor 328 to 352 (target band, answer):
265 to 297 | -4.00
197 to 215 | -2.11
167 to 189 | -2.00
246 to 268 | -2.54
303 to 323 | -1.93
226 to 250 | 3.24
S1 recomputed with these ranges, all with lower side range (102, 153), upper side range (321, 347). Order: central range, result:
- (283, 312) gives -0.11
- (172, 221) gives -0.14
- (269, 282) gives -0.15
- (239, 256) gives -0.09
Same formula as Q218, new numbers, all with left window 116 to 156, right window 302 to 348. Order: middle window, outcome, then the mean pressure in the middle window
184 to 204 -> -2.0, 38.1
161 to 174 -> -1.0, 37.5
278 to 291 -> -1.2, 37.8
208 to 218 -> -0.8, 37.5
